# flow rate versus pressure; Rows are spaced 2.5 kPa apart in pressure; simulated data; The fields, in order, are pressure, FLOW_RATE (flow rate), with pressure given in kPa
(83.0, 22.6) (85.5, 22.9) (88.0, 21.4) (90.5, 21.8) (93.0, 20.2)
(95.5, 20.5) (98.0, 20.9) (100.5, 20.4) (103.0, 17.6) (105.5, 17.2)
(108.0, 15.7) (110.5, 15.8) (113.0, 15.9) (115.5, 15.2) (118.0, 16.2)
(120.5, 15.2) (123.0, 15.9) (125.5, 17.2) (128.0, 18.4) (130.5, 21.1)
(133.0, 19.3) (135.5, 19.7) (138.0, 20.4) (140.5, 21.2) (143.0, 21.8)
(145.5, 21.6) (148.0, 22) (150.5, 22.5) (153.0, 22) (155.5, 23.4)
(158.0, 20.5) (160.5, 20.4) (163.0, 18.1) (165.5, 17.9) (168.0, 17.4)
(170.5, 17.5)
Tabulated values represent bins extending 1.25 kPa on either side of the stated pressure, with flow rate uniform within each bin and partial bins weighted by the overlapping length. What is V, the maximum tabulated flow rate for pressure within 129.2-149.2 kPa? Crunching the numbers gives 22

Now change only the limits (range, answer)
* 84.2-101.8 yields 22.9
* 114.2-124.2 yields 16.2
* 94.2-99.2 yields 20.9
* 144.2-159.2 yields 23.4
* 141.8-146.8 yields 21.8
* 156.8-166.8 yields 20.5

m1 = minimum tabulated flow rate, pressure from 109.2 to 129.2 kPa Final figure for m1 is 15.2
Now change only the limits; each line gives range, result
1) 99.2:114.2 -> 15.7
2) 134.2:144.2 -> 19.7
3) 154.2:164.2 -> 18.1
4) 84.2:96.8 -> 20.2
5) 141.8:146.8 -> 21.6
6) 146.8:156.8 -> 22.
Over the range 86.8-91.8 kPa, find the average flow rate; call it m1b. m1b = 21.6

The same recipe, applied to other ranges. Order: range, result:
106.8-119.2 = 15.8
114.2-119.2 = 15.7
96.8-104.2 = 19.6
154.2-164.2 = 20.6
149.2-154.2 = 22.2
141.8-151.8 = 22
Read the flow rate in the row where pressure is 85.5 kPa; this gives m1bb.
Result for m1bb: 22.9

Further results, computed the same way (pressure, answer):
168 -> 17.4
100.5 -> 20.4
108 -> 15.7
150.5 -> 22.5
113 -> 15.9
